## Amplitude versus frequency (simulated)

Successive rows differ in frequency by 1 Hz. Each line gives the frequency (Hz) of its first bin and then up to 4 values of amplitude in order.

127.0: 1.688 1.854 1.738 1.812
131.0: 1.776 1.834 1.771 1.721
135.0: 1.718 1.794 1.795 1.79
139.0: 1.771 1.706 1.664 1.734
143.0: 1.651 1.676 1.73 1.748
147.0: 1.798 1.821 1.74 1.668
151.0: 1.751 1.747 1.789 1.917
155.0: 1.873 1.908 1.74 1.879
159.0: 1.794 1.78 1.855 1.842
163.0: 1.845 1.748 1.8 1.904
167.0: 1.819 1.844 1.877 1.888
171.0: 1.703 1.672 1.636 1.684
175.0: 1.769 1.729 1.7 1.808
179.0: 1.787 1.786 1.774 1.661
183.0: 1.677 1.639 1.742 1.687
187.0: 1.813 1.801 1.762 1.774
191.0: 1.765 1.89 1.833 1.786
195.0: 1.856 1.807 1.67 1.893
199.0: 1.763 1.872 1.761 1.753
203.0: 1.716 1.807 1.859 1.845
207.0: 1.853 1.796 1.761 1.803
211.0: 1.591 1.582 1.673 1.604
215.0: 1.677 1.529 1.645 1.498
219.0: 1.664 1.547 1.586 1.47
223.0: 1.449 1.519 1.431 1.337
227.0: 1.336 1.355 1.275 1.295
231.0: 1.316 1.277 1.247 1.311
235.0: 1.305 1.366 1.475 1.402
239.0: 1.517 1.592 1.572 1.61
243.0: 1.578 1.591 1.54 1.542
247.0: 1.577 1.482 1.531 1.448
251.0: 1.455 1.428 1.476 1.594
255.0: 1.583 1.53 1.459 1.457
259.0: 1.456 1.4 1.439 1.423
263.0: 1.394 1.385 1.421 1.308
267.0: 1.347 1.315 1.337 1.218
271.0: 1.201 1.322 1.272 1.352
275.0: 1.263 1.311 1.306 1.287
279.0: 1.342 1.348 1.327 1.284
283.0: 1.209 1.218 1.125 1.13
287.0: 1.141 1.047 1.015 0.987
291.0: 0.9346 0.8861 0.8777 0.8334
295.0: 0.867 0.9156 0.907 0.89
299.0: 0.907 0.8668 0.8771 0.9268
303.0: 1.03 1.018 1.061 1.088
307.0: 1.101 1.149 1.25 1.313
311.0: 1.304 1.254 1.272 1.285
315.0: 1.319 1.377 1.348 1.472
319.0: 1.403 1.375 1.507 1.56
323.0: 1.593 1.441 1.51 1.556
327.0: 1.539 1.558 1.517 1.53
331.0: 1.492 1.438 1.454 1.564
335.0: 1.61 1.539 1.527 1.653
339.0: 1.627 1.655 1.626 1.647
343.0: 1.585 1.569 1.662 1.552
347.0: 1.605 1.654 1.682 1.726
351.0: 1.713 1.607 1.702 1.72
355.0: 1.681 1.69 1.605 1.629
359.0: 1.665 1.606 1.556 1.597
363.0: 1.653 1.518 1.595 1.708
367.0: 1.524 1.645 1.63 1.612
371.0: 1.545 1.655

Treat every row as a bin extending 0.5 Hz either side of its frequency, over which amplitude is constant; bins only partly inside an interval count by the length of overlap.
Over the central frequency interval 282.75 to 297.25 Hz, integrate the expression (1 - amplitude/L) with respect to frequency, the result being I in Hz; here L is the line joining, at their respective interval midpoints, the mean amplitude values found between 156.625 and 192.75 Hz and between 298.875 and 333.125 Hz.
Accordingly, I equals 4.1 Hz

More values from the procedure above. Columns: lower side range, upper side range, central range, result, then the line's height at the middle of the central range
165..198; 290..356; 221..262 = 3.7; 1.6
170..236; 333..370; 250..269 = 2.4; 1.64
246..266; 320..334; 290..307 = 6.3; 1.49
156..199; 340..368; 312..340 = 2.9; 1.66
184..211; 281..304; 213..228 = 0.7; 1.6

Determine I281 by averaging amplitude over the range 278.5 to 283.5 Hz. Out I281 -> 1.3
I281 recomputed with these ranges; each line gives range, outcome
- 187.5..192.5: 1.8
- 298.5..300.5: 0.887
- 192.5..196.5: 1.82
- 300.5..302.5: 0.902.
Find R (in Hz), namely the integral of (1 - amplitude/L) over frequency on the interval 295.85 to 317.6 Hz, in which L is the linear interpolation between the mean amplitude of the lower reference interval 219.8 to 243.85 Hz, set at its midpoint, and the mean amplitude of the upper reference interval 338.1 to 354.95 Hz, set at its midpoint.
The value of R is 6.3 Hz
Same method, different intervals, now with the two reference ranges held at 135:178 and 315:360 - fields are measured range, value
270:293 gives 6.26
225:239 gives 2.89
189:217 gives -0.57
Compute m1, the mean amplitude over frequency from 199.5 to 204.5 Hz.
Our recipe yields 1.78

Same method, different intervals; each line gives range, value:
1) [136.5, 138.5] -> 1.79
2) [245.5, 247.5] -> 1.56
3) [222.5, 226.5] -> 1.43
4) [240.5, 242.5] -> 1.59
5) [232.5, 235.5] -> 1.29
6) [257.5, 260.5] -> 1.44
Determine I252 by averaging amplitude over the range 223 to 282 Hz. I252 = 1.41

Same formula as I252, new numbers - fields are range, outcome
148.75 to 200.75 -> 1.78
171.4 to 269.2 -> 1.59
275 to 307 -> 1.07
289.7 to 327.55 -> 1.18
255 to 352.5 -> 1.33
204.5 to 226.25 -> 1.63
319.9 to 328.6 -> 1.52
